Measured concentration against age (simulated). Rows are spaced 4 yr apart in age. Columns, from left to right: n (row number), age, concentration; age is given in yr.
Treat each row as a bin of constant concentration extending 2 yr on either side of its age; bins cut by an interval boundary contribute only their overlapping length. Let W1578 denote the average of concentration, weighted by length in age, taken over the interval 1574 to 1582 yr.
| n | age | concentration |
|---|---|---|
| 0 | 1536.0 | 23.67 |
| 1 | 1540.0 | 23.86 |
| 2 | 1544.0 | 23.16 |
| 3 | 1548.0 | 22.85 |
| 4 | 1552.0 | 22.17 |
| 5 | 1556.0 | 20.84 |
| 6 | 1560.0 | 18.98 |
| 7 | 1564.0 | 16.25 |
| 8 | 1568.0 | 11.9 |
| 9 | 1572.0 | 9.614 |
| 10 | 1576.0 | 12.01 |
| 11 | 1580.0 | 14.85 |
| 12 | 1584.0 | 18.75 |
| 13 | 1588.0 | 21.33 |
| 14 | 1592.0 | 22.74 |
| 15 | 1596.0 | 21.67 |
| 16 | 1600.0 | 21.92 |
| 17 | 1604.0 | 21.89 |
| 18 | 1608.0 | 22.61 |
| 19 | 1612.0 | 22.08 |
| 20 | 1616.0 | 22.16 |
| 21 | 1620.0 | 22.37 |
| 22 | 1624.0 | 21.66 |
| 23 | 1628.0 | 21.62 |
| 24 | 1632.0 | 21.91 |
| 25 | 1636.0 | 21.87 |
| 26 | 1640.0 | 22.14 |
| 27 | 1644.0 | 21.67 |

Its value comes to 13.4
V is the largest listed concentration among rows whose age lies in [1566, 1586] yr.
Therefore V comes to 18.75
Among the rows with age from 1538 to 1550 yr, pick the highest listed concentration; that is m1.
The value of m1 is 23.86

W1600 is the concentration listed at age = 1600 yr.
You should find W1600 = 21.92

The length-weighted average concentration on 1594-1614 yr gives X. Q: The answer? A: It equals 22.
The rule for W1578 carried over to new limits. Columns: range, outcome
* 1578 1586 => 16.8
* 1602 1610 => 22.2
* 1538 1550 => 23.3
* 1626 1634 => 21.8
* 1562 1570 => 14.1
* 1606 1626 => 22.2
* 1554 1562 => 19.9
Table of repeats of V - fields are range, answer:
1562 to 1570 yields 16.25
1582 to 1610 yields 22.74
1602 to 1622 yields 22.61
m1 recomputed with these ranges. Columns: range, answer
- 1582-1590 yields 21.33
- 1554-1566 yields 20.84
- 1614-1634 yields 22.37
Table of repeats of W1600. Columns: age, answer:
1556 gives 20.84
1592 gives 22.74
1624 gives 21.66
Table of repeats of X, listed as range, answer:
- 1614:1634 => 21.9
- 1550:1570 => 18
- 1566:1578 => 11.2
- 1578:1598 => 19.9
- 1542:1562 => 21.6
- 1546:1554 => 22.5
